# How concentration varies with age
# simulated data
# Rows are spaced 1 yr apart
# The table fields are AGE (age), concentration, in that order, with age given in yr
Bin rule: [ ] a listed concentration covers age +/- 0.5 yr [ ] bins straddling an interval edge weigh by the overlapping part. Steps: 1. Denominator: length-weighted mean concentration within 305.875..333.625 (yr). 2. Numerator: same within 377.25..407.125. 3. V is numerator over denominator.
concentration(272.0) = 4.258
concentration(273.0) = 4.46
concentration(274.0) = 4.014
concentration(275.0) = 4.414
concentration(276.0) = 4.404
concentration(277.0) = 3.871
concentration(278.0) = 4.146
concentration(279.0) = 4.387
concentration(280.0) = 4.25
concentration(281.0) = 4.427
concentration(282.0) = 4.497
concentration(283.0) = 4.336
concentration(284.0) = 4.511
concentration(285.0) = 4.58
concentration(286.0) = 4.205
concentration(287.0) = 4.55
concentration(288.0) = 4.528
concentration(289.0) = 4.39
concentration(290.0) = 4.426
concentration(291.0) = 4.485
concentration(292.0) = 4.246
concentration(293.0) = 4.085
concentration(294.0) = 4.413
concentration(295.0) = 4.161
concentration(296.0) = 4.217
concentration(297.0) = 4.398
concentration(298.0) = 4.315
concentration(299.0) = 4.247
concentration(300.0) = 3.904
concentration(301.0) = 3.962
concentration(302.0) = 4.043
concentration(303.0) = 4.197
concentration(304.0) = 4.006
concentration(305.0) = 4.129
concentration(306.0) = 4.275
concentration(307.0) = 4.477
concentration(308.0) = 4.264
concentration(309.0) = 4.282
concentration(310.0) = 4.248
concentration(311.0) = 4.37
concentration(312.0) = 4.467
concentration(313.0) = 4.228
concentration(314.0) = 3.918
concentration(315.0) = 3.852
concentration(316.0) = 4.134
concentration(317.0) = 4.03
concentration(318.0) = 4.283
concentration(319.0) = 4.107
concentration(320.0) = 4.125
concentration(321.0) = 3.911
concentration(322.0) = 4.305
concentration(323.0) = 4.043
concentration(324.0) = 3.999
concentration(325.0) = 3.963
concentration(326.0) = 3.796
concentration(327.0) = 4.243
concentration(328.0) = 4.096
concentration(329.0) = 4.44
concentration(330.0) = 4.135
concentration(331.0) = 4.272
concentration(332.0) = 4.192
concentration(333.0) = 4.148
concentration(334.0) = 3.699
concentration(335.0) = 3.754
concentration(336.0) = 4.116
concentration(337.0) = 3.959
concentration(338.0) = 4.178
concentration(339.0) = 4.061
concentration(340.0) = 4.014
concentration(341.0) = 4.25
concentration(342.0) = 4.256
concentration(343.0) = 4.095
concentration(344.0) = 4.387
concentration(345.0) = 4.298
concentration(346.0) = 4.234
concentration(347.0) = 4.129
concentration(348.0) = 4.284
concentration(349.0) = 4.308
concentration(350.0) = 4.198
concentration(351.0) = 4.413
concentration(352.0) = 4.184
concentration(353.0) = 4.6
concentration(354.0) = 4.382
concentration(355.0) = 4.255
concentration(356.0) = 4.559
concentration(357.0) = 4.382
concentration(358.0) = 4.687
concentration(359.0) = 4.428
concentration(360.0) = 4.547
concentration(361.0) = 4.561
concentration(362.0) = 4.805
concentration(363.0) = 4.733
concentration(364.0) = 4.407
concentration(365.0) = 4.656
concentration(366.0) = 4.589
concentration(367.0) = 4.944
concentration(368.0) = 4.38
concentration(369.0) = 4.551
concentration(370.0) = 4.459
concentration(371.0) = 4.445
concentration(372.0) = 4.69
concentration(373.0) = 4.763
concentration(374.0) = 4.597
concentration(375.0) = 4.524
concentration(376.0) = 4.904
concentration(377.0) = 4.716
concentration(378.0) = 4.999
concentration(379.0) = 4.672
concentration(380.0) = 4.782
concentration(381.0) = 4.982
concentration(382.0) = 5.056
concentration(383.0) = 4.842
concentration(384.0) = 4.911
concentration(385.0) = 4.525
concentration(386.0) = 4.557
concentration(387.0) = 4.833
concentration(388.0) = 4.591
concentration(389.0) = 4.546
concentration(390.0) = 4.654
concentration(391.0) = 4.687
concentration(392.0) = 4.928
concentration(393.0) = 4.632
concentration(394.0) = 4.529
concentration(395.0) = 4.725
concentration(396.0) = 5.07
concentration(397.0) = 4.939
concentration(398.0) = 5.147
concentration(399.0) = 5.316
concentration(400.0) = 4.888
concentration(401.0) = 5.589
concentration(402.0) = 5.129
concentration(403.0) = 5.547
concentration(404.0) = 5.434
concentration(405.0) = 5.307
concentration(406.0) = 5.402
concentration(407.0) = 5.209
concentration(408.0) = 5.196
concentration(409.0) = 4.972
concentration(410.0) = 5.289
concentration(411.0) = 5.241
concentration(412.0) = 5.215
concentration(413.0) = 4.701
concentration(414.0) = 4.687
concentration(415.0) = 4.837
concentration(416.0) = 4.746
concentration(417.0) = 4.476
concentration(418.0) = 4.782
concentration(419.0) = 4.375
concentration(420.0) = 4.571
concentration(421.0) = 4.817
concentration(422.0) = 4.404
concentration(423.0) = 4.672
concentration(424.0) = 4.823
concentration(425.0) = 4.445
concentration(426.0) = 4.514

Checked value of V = 1.2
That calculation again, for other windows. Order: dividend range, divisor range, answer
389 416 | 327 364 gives 1.18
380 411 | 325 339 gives 1.22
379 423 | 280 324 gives 1.16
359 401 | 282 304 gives 1.10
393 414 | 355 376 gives 1.12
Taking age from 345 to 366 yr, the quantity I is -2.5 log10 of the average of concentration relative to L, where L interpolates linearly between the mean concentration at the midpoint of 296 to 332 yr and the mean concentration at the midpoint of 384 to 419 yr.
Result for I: 0.02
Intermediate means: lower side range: 4.16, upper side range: 4.94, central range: 4.44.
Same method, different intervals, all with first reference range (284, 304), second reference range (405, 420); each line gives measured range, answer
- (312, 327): 0.090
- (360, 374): 0.017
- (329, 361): 0.078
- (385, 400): 0.008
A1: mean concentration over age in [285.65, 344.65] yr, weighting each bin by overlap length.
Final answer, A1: 4.17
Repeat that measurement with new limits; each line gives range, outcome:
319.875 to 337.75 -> 4.07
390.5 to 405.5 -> 5.06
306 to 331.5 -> 4.16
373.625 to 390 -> 4.75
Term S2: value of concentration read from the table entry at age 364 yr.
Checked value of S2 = 4.407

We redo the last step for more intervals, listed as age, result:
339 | 4.061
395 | 4.725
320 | 4.125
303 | 4.197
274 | 4.014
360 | 4.547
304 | 4.006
